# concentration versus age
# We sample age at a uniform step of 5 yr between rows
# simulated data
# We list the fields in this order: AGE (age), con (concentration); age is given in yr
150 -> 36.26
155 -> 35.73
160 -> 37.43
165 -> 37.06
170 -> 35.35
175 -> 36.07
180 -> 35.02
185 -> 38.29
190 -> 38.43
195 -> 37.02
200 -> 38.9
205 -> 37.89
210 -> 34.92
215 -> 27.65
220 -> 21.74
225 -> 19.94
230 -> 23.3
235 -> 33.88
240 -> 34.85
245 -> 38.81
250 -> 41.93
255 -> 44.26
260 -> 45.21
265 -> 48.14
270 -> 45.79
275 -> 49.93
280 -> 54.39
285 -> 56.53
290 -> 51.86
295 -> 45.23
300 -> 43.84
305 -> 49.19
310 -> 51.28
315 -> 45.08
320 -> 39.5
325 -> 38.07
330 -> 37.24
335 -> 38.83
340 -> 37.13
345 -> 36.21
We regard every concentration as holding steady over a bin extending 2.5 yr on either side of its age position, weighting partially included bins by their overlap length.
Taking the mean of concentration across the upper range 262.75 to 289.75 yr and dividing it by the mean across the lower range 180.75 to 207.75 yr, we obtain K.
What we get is 1.3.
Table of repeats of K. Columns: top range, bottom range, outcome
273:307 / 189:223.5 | 1.51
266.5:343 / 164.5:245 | 1.37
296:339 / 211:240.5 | 1.60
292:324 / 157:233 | 1.36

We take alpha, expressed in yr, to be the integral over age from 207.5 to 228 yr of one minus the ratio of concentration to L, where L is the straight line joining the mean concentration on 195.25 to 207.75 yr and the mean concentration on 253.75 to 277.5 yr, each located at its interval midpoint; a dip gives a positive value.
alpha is 7.2 yr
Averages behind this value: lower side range 38.1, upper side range 46.8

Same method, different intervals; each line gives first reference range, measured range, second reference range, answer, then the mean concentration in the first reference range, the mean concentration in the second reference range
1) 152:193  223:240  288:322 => 5.8 yr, 36.7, 46.6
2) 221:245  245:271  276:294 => -2.6 yr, 28.7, 53.1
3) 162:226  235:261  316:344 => -3.1 yr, 34.1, 38.4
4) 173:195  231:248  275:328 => 2.9 yr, 37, 47.5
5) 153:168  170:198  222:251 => -1.4 yr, 36.7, 31.4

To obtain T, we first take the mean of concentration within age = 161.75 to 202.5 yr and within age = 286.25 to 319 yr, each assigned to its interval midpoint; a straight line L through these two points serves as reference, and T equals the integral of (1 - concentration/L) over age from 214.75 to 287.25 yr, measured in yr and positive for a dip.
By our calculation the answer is 7.0 yr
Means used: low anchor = 37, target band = 39.4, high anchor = 47.7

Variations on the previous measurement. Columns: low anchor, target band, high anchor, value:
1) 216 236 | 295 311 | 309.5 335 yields -4.03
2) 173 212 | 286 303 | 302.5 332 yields -2.24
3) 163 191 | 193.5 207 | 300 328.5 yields -0.04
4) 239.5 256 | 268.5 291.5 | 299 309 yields -3.86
